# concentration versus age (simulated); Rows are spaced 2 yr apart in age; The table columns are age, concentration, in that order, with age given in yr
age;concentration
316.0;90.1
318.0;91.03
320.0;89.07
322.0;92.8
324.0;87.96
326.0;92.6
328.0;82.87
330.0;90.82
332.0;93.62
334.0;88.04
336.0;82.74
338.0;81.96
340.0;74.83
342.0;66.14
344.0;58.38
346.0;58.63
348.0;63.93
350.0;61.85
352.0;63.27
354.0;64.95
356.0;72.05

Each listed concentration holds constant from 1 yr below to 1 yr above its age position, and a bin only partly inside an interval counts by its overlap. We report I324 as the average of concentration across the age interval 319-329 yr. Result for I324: 89.1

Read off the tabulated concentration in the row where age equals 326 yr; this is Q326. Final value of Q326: 92.6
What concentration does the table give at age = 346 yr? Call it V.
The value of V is 58.63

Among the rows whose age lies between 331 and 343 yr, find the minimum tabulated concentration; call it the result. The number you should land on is 66.14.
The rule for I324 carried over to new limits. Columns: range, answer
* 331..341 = 84.2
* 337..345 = 70.3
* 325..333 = 90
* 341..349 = 61.8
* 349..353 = 62.6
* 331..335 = 90.8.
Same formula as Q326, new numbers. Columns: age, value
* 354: 64.95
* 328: 82.87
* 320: 89.07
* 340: 74.83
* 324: 87.96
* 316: 90.1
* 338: 81.96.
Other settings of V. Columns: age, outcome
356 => 72.05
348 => 63.93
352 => 63.27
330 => 90.82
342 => 66.14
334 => 88.04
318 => 91.03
